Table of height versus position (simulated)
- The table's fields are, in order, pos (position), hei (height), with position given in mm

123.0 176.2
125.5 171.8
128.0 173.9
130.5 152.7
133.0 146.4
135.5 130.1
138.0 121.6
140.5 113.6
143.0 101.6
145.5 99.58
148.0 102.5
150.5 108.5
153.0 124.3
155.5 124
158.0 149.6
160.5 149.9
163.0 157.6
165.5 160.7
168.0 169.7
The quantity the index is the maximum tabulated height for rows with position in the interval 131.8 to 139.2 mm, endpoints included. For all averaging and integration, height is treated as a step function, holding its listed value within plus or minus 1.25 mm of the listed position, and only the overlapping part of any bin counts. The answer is 146.4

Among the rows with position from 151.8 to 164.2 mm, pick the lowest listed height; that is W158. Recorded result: 124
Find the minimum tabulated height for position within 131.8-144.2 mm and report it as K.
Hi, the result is 101.6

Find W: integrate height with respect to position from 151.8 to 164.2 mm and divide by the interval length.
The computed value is 141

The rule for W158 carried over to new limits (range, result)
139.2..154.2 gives 99.58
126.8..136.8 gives 130.1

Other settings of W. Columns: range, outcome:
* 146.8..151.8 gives 106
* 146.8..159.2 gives 122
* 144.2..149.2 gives 101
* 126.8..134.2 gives 158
